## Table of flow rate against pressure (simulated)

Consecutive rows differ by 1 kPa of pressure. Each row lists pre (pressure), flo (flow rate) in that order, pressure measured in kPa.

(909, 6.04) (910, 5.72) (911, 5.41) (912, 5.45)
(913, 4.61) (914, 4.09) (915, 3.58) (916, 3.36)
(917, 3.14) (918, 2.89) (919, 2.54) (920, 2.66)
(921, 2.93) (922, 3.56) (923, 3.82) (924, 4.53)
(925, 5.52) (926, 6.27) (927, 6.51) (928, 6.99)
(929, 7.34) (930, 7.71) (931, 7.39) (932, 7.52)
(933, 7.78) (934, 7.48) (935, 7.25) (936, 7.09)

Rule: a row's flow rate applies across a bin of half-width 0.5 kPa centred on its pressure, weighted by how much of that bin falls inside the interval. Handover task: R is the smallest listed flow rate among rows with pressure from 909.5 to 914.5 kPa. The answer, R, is 4.09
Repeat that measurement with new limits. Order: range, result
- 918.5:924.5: 2.54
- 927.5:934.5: 6.99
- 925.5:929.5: 6.27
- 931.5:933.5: 7.52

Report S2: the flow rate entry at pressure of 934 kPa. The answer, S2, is 7.48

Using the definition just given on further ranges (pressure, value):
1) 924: 4.53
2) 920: 2.66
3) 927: 6.51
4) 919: 2.54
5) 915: 3.58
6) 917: 3.14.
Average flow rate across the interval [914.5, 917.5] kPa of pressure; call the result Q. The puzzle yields 3.36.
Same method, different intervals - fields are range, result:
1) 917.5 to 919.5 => 2.71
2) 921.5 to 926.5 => 4.74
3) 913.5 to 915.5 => 3.83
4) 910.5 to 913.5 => 5.16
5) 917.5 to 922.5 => 2.92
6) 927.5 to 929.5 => 7.17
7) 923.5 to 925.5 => 5.03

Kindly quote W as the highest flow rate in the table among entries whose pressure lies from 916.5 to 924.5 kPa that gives 4.53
